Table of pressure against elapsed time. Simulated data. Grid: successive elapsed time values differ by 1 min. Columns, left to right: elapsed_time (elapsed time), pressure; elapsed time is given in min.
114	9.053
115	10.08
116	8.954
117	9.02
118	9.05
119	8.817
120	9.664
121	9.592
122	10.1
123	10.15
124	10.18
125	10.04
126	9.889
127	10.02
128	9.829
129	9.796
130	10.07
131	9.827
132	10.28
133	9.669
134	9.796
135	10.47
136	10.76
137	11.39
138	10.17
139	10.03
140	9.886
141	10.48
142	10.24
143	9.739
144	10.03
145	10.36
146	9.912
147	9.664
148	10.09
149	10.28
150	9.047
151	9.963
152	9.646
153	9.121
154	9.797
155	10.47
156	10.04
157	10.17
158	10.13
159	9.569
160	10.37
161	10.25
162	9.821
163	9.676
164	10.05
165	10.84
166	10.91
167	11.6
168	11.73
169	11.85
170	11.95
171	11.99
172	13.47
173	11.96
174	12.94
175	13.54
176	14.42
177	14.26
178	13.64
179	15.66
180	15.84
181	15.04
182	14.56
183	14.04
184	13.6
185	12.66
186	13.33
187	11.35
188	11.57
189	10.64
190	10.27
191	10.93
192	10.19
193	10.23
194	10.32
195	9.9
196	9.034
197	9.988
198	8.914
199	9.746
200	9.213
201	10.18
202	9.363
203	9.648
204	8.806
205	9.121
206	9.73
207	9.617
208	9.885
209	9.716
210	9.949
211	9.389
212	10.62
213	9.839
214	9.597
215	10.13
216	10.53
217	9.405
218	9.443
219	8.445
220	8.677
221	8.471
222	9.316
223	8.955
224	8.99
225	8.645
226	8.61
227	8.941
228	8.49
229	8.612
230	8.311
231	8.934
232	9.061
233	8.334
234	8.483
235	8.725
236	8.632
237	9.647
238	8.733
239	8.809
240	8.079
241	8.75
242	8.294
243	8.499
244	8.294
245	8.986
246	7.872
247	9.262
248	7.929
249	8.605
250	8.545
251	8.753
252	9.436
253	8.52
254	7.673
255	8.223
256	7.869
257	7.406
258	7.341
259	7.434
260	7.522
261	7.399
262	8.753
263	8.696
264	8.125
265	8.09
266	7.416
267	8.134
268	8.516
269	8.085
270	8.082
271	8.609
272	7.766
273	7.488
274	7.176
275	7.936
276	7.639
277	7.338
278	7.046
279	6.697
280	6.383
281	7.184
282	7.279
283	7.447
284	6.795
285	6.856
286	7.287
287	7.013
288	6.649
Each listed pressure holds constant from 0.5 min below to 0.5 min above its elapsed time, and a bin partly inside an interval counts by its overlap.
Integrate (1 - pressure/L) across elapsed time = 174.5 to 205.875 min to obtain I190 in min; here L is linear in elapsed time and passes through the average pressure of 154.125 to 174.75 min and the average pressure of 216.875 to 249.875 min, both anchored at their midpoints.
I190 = -4.3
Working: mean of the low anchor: 11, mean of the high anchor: 8.69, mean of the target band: 11.6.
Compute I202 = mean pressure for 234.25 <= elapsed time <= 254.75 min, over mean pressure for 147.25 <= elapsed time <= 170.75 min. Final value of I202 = 0.8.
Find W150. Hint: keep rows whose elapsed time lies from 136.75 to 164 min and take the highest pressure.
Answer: 11.39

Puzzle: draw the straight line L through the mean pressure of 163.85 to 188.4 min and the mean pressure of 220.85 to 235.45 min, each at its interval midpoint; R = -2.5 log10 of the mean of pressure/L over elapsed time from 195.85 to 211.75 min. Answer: 0.12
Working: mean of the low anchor 13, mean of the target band 9.55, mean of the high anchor 8.73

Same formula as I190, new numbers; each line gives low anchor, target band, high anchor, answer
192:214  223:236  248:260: 0.3 min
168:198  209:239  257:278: 3.1 min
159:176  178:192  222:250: -2.8 min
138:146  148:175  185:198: -1.0 min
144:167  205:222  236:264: -1.1 min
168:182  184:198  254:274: 1.9 min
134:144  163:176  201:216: -2.4 min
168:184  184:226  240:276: 6.4 min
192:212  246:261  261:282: 0.2 min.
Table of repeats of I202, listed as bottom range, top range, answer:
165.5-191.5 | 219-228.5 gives 0.68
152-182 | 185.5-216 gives 0.85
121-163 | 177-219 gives 1.09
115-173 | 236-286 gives 0.78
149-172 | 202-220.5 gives 0.91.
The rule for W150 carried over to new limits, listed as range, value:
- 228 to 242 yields 9.647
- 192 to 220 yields 10.62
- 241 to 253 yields 9.436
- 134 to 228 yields 15.84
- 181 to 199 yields 15.04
